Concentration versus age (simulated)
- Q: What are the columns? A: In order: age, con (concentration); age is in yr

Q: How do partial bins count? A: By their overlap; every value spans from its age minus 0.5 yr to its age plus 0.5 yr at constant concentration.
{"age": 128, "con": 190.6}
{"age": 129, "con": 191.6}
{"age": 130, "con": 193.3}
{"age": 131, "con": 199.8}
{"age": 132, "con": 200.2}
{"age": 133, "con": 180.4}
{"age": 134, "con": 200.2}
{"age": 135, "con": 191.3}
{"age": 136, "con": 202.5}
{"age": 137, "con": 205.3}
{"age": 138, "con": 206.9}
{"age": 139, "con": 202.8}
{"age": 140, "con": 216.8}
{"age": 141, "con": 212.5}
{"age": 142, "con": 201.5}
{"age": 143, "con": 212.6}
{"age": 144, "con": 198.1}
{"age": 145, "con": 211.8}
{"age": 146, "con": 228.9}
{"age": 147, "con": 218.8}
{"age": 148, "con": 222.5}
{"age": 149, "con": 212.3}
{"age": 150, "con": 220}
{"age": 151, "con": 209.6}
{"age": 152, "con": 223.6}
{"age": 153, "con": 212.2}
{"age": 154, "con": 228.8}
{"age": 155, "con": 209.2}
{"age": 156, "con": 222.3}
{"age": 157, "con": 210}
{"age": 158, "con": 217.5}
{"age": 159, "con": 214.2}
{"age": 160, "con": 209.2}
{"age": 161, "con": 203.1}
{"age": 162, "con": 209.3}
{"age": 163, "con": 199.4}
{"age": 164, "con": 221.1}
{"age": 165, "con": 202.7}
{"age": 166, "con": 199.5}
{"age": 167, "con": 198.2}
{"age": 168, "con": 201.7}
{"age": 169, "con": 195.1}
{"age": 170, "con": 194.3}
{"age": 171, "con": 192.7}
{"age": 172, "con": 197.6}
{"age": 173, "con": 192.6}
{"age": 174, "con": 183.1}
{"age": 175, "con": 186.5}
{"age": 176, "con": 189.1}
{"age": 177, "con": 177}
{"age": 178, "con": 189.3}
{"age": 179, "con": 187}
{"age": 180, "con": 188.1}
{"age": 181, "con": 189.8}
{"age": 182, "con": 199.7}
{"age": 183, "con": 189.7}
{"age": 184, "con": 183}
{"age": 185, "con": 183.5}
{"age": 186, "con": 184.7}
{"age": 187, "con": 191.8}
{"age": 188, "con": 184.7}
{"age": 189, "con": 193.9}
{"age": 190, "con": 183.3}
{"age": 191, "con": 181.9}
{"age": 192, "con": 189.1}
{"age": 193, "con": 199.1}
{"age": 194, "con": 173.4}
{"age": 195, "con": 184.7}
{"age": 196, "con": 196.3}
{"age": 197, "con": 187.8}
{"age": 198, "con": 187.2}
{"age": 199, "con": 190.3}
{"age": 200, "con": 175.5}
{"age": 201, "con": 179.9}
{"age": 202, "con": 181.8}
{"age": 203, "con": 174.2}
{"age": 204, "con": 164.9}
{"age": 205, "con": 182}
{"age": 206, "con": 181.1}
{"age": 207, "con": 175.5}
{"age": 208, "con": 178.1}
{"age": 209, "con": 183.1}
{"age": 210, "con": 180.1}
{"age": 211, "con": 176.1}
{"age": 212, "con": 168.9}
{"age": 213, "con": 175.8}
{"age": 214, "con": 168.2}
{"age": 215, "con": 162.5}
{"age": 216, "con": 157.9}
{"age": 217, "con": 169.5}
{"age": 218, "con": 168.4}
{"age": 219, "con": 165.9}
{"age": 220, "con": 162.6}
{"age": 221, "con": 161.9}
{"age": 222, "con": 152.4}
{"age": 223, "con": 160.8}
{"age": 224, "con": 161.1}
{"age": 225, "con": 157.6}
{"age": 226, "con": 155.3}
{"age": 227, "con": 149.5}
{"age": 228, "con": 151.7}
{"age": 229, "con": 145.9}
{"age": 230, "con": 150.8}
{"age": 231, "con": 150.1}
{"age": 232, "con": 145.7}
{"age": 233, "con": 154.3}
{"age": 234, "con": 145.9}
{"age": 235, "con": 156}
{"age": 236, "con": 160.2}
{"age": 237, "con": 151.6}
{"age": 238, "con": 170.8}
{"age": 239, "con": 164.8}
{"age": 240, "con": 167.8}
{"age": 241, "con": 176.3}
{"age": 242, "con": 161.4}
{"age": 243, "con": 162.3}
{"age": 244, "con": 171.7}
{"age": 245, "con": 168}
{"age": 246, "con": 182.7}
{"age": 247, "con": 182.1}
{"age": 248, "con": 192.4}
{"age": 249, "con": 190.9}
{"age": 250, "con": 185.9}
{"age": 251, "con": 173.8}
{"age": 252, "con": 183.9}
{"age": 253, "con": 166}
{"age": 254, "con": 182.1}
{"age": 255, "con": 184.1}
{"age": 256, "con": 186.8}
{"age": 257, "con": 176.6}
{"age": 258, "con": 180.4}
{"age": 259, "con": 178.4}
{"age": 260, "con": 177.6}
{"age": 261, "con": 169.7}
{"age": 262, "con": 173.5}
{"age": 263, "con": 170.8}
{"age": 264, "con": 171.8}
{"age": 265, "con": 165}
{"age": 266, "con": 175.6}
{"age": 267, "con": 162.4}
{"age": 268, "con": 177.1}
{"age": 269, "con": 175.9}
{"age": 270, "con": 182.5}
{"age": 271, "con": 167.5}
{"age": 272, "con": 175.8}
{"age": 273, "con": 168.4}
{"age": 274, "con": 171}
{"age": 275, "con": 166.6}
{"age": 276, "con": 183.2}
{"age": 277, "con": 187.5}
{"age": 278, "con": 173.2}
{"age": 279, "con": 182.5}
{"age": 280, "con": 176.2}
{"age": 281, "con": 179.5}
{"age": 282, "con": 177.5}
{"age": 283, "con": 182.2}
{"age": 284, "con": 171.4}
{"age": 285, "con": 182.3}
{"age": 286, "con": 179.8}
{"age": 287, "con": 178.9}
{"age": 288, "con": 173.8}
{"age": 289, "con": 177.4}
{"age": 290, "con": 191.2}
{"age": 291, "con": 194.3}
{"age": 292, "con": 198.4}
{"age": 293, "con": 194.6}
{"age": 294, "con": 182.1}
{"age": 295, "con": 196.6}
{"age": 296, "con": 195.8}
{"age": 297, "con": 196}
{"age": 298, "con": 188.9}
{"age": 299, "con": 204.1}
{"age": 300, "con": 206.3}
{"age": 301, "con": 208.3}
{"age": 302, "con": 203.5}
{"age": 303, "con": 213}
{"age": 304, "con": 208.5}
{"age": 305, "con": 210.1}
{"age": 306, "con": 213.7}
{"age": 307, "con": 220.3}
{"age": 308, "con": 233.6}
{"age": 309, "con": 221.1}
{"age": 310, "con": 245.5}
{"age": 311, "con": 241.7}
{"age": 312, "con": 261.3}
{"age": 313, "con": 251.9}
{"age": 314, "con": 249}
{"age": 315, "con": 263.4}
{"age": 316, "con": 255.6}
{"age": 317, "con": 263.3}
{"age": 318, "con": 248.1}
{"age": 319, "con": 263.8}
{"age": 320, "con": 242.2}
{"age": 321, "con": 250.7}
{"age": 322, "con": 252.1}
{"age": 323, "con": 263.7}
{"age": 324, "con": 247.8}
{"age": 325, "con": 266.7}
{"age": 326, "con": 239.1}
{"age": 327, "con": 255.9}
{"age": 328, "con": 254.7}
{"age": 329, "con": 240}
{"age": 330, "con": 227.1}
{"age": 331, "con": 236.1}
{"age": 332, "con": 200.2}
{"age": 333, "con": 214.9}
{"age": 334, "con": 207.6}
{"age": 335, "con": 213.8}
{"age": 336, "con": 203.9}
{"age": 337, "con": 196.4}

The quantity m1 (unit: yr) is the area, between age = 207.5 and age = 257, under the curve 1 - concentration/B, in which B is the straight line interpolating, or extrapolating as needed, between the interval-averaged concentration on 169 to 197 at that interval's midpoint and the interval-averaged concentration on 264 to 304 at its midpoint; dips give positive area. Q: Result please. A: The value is 5.1 yr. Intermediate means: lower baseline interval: 188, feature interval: 167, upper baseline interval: 184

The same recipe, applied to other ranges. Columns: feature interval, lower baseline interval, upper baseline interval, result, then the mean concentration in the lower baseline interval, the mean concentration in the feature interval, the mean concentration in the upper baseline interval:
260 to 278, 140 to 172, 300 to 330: 4.5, 210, 173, 240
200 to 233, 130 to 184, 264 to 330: 6.4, 203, 166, 208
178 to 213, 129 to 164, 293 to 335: 5.1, 209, 184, 230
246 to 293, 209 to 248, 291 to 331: 4.1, 163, 179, 230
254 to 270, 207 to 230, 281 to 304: 0.4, 164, 176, 191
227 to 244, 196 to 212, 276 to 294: 2.2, 180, 157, 182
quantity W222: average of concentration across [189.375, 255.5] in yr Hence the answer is 171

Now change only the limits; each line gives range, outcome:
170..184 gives 189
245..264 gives 179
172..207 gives 186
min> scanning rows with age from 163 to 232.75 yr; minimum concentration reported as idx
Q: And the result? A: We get 145.7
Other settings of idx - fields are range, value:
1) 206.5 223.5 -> 152.4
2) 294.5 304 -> 188.9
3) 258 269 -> 162.4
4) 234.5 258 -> 151.6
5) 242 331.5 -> 161.4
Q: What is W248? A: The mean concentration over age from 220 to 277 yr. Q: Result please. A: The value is 169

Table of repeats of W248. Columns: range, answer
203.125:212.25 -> 177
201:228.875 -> 168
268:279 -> 176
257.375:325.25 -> 202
